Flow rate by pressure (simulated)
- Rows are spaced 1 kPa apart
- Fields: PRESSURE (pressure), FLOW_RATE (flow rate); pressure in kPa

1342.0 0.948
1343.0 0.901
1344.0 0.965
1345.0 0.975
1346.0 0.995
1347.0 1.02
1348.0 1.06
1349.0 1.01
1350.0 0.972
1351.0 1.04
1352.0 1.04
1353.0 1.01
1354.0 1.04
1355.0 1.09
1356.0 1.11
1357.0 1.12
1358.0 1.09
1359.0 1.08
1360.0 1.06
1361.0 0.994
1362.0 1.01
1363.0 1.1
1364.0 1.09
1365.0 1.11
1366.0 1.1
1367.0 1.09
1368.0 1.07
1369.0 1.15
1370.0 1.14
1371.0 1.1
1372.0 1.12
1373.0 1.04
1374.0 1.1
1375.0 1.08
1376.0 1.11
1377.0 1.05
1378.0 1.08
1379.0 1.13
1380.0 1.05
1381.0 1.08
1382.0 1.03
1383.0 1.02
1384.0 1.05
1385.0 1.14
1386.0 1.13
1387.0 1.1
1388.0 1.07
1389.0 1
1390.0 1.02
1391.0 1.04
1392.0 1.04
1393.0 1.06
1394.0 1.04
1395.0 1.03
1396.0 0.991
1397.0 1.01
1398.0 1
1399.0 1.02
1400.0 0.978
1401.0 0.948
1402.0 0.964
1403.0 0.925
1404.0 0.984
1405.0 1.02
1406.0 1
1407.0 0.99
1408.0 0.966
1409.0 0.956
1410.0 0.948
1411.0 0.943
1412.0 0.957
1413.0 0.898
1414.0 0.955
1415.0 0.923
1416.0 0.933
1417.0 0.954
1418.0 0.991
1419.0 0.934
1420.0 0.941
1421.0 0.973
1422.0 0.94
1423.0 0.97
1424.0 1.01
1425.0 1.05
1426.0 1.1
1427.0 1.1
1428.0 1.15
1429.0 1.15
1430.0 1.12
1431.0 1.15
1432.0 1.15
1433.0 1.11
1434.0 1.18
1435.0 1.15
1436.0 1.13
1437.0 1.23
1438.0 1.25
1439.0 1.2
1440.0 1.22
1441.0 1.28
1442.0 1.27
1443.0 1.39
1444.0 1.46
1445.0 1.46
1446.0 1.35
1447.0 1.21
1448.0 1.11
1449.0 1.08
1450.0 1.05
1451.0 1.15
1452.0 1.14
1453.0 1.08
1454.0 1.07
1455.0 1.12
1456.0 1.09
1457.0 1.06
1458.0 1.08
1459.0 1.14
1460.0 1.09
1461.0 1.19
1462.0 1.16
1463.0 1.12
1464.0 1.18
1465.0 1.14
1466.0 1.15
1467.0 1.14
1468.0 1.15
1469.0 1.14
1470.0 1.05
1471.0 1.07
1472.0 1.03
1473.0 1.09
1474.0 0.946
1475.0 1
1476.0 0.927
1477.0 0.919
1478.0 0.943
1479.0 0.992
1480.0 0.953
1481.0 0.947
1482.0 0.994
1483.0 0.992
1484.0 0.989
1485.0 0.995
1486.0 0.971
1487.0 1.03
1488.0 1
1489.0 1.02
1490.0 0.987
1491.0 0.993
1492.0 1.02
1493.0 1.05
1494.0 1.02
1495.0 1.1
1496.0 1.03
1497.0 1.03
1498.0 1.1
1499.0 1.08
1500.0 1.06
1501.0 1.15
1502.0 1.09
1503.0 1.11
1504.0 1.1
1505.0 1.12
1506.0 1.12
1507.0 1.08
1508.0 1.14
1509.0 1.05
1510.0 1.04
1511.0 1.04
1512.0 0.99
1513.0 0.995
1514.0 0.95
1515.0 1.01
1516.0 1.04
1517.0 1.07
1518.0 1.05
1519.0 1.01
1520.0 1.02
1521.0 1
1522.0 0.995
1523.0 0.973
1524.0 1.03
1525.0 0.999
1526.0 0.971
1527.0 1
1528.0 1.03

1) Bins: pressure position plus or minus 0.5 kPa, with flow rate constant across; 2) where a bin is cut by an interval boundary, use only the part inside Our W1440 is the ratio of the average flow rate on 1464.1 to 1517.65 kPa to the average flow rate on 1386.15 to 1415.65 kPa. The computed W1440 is 1.05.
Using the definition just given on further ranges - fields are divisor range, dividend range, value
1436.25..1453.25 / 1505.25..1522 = 0.84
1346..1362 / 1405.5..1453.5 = 1.05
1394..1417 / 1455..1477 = 1.12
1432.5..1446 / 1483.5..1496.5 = 0.81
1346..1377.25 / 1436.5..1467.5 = 1.11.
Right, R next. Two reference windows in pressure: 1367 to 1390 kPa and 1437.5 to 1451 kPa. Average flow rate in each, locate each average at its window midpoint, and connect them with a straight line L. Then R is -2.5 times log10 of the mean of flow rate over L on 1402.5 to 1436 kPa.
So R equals 0.17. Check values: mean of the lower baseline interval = 1.08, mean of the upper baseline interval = 1.25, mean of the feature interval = 1.02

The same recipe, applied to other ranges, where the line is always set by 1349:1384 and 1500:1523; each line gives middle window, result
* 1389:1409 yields 0.07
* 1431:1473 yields -0.10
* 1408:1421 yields 0.13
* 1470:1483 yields 0.07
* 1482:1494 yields 0.05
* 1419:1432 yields 0.01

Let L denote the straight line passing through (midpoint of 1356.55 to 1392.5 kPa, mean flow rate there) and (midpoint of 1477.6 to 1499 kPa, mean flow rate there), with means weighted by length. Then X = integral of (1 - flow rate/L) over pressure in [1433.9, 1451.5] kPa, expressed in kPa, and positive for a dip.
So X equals -3.3 kPa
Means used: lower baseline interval 1.08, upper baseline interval 1.01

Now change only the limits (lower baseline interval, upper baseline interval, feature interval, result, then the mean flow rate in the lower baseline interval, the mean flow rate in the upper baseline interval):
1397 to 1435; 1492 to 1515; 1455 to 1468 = -1.1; 1.01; 1.06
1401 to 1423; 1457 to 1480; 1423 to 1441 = -2.6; 0.957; 1.07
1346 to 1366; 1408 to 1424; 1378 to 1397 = -1.1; 1.05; 0.95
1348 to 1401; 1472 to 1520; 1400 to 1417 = 1.5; 1.06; 1.03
